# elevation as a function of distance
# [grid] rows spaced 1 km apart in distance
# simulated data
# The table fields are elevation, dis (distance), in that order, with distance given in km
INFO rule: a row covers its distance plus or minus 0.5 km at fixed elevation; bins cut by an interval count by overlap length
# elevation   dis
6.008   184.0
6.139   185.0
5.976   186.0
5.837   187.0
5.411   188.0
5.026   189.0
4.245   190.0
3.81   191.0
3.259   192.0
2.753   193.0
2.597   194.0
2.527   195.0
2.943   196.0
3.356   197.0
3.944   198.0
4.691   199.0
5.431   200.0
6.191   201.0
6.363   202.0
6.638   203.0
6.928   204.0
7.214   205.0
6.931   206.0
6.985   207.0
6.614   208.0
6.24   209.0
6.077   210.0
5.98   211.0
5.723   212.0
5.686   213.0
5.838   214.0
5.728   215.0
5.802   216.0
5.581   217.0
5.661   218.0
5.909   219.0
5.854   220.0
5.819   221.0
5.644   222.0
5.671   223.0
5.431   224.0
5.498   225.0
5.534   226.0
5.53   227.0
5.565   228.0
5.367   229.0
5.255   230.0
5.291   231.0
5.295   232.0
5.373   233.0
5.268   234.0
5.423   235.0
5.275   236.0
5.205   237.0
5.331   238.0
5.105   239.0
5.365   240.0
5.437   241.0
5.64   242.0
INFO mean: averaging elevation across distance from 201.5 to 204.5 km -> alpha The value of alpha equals 6.64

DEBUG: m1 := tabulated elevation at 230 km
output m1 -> 5.255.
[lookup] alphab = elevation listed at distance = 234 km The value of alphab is 5.268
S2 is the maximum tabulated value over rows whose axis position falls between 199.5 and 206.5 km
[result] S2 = 7.214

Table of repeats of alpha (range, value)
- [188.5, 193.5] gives 3.82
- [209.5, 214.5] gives 5.86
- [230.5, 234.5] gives 5.31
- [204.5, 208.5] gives 6.94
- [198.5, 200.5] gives 5.06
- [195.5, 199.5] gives 3.73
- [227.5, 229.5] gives 5.47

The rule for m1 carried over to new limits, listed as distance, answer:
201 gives 6.191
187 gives 5.837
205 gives 7.214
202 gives 6.363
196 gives 2.943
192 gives 3.259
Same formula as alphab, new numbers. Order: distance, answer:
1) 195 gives 2.527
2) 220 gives 5.854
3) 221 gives 5.819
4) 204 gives 6.928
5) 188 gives 5.411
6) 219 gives 5.909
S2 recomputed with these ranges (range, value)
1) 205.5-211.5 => 6.985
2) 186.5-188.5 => 5.837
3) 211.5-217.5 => 5.838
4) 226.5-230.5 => 5.565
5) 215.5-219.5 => 5.909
